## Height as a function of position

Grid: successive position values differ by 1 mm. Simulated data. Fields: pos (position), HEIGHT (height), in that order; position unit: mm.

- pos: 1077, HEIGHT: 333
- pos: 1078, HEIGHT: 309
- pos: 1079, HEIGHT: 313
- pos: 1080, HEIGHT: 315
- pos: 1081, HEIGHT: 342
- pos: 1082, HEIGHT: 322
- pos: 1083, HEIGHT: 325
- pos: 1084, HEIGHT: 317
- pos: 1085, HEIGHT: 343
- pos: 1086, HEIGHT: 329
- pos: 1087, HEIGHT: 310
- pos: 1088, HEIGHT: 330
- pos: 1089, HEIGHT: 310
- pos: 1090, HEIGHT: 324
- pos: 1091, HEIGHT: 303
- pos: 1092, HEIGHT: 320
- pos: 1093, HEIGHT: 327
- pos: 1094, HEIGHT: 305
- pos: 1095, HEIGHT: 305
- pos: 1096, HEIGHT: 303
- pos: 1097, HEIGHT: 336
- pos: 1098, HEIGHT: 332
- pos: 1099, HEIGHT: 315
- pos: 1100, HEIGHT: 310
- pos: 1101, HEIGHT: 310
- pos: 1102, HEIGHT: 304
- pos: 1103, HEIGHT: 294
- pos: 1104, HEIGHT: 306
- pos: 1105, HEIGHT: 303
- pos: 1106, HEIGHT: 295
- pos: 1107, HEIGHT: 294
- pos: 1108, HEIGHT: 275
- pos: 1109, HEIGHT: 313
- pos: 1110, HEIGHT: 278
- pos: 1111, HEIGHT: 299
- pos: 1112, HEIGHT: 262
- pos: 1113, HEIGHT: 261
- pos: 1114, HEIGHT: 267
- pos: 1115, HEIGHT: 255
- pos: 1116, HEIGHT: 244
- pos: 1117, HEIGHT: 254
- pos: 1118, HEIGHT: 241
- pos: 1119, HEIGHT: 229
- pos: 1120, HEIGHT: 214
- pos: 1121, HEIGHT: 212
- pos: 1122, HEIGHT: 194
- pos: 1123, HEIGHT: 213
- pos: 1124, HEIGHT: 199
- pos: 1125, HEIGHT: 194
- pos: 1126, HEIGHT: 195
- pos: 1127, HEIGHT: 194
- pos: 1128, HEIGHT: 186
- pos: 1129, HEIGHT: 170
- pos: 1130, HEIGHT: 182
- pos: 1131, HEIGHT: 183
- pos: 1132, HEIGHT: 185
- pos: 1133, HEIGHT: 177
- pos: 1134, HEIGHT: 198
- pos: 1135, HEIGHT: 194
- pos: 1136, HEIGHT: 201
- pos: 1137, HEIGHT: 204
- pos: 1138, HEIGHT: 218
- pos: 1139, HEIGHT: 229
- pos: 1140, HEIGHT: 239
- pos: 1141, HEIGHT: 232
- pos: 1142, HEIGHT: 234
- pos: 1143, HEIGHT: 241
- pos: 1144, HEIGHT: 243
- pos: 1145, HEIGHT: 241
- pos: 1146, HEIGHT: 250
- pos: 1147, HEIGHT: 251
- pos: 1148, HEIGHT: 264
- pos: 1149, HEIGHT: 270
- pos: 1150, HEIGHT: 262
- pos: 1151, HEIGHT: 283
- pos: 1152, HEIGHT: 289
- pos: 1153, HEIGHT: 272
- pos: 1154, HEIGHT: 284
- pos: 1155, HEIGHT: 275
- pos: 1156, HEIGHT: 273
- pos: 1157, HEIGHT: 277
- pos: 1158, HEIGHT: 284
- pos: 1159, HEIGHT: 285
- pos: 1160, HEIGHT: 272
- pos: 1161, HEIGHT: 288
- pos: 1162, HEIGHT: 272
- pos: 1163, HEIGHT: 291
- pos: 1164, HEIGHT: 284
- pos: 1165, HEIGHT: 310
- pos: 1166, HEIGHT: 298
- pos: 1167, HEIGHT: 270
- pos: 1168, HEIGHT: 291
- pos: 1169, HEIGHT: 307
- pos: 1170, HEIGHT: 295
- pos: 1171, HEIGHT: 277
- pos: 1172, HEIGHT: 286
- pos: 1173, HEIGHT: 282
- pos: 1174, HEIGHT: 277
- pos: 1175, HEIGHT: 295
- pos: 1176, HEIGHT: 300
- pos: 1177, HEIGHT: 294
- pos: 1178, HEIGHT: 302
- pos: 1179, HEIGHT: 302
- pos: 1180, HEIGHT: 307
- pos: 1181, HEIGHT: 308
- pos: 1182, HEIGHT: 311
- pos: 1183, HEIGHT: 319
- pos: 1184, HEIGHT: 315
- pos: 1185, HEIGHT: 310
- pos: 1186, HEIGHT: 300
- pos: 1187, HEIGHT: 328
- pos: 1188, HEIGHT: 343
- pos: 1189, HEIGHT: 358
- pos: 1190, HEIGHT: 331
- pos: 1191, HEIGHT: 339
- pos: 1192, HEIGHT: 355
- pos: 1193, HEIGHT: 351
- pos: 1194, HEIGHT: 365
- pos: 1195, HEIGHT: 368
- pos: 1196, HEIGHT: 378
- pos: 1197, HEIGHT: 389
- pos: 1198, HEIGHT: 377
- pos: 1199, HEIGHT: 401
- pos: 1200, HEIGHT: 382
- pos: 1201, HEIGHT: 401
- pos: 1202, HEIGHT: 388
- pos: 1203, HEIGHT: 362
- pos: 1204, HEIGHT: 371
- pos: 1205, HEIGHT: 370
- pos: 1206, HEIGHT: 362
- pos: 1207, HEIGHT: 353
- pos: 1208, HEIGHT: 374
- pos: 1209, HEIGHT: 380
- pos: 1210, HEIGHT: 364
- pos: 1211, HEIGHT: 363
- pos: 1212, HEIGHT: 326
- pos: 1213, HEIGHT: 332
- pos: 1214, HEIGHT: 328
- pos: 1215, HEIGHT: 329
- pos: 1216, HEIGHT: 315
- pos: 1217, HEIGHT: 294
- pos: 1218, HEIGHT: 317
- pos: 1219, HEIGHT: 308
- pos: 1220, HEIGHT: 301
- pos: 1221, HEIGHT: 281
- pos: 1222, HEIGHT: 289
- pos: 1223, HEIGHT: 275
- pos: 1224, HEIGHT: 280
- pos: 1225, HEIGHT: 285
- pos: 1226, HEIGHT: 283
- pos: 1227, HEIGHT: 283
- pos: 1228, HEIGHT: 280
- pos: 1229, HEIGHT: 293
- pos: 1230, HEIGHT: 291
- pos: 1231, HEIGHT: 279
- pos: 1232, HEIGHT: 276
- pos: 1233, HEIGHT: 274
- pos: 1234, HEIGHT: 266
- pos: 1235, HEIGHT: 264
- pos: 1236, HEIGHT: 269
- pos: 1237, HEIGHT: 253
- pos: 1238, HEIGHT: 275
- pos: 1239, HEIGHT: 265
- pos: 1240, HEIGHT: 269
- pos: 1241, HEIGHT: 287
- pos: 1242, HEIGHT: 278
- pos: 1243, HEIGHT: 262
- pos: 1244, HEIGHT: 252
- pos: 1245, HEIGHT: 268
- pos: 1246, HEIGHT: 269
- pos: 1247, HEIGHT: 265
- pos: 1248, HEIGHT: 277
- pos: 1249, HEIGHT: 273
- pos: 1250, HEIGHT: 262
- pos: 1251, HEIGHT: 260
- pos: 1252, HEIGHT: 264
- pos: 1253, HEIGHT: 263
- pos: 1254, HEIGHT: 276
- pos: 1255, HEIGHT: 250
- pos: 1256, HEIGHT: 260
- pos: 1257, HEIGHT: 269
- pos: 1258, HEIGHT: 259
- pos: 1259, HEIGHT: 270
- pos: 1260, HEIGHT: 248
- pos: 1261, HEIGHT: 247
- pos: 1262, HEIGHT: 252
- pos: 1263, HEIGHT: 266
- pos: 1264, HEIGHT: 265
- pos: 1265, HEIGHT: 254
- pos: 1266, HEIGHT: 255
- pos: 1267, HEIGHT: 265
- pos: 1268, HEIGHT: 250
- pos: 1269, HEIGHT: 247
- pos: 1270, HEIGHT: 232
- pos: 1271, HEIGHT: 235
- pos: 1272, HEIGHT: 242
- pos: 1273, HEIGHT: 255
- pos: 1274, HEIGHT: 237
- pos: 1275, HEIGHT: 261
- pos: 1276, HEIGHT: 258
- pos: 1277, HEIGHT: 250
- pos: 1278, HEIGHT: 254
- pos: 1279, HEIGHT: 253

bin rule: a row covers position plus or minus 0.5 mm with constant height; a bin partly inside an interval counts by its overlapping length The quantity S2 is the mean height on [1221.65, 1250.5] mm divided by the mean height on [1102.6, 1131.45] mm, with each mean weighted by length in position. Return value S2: 1.13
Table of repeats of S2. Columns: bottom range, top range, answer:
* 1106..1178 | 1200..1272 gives 1.15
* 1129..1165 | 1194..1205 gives 1.54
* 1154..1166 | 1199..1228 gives 1.17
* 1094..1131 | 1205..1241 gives 1.17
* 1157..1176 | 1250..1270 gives 0.90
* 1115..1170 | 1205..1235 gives 1.28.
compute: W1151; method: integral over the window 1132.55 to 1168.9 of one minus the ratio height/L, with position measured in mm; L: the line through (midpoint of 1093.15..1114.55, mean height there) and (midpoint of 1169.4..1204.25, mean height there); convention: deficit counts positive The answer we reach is 7.0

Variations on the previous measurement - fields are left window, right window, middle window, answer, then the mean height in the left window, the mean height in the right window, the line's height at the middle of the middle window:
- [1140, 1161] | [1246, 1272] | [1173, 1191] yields -3.4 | 264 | 258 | 262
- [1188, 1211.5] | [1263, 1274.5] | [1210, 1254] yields 3.9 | 368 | 250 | 313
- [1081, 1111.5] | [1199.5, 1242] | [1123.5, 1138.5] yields 5.8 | 312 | 312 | 312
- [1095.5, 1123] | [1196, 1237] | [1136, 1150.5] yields 2.6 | 277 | 324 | 292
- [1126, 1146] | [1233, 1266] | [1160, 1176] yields -4.5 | 209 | 264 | 224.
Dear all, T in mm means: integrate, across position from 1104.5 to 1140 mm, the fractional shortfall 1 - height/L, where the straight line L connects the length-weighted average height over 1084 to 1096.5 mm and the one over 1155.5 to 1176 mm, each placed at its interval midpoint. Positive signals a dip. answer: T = 8.8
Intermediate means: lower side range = 317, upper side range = 286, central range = 229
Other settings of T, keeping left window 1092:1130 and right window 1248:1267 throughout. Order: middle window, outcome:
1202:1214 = -4.5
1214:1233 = -2.2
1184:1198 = -4.5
